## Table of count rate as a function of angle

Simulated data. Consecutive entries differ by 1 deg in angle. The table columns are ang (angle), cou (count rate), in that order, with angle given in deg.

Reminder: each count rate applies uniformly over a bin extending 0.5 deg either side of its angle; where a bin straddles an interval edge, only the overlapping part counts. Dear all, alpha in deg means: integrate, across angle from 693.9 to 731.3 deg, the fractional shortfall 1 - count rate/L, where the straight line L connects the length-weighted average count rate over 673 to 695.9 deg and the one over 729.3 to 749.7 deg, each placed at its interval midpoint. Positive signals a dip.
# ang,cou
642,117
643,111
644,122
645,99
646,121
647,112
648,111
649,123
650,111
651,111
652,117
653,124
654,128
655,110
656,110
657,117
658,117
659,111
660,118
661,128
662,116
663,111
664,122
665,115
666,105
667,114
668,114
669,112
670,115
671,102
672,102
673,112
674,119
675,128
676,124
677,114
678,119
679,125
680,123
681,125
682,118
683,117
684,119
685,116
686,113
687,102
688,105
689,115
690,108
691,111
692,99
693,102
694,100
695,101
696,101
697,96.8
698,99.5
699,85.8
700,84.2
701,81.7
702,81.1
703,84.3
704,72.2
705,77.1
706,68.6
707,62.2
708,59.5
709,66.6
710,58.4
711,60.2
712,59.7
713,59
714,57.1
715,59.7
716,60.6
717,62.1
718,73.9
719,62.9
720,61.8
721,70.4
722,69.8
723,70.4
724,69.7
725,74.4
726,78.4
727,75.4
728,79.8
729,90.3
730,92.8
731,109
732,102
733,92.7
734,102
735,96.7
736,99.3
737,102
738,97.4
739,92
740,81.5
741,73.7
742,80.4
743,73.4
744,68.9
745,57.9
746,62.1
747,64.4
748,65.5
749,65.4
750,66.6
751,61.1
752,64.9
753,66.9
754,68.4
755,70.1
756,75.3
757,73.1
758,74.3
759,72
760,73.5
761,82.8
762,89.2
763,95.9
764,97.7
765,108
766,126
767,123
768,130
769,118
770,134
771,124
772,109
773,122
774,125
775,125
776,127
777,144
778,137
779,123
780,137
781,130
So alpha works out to 8.7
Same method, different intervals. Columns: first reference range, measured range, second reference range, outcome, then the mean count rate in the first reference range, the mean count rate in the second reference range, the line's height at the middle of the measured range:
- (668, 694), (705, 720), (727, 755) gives 5.22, 114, 80.4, 96.1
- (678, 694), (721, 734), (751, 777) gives 2.66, 113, 99.1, 106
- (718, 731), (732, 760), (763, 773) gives 5.31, 76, 118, 96.7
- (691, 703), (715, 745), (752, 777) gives 5.12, 94.1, 101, 97.3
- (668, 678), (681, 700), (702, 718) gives -3.07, 114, 65.3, 91.2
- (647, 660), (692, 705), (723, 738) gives 1.31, 116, 89.9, 101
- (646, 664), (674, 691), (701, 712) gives -4.78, 116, 69.2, 91.2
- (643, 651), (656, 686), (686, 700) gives -2.48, 114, 102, 107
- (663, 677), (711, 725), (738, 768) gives 4.38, 114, 79.6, 94.1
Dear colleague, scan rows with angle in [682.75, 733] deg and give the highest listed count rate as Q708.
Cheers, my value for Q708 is 119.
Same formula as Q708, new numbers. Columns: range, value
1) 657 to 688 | 128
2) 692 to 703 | 102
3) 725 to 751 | 109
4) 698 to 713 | 99.5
